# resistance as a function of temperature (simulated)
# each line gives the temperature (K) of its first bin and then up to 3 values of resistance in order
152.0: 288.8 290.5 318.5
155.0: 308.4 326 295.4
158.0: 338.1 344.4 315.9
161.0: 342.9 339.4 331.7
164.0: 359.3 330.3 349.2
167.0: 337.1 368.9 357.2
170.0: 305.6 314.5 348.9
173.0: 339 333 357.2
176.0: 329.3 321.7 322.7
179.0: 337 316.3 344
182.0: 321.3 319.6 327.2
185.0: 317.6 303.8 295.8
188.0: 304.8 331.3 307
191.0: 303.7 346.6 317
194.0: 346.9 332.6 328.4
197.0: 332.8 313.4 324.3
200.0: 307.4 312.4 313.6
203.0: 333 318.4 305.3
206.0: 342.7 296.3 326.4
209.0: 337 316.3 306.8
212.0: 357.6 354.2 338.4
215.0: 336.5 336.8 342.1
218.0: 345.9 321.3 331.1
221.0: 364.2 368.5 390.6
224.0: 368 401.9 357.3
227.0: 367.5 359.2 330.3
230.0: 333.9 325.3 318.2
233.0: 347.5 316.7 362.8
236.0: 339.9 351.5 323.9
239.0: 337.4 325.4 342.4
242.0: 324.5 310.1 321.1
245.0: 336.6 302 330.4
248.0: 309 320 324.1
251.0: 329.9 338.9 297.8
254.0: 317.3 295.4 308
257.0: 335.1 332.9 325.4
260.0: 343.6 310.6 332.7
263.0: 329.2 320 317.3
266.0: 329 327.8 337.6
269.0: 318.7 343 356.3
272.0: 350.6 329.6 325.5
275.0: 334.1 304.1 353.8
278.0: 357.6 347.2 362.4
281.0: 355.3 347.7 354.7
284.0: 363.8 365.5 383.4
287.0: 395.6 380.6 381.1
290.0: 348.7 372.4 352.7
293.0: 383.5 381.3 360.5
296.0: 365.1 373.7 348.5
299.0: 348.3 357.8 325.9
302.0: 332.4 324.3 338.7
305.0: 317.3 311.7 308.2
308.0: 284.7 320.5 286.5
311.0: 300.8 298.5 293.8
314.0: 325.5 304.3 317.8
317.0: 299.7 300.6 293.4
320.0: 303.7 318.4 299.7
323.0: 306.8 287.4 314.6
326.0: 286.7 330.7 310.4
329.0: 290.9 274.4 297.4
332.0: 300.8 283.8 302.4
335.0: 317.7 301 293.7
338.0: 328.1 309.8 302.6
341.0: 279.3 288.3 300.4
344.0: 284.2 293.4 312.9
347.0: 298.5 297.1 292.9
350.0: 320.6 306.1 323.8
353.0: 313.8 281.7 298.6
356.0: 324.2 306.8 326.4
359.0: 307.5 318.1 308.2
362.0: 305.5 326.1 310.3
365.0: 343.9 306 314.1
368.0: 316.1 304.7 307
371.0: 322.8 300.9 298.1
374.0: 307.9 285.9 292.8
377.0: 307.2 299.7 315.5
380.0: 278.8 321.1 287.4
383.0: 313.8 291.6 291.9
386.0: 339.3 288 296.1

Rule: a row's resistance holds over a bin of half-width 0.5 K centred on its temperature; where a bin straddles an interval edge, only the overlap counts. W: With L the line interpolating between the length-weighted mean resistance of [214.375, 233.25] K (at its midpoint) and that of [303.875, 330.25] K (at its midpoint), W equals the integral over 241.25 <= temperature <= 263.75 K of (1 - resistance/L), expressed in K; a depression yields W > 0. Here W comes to 0.9 K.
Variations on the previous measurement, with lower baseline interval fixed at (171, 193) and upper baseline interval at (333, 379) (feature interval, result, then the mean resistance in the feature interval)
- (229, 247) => -0.7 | 331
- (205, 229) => -1.8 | 345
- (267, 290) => -2.7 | 352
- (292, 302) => -1.5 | 359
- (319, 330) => 0.2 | 303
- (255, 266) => -0.3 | 324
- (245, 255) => 0.0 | 319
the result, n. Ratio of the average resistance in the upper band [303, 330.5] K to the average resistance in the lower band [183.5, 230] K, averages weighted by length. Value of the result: 0.9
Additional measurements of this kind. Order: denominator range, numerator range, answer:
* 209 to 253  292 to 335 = 0.94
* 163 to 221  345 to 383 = 0.94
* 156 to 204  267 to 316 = 1.04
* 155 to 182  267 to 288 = 1.05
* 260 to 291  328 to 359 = 0.87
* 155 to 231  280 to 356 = 0.96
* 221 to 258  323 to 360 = 0.90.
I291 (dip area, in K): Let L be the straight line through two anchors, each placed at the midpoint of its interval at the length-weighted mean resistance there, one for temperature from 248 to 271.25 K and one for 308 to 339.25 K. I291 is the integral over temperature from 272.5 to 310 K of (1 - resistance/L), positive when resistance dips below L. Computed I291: -4.0 K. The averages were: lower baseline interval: 325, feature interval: 348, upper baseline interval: 303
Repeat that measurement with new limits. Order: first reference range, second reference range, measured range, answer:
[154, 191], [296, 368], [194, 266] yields -2.3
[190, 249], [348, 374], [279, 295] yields -2.2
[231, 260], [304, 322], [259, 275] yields -0.6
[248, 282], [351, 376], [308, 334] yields 1.4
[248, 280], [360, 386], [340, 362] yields 0.5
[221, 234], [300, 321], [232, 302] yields -1.5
